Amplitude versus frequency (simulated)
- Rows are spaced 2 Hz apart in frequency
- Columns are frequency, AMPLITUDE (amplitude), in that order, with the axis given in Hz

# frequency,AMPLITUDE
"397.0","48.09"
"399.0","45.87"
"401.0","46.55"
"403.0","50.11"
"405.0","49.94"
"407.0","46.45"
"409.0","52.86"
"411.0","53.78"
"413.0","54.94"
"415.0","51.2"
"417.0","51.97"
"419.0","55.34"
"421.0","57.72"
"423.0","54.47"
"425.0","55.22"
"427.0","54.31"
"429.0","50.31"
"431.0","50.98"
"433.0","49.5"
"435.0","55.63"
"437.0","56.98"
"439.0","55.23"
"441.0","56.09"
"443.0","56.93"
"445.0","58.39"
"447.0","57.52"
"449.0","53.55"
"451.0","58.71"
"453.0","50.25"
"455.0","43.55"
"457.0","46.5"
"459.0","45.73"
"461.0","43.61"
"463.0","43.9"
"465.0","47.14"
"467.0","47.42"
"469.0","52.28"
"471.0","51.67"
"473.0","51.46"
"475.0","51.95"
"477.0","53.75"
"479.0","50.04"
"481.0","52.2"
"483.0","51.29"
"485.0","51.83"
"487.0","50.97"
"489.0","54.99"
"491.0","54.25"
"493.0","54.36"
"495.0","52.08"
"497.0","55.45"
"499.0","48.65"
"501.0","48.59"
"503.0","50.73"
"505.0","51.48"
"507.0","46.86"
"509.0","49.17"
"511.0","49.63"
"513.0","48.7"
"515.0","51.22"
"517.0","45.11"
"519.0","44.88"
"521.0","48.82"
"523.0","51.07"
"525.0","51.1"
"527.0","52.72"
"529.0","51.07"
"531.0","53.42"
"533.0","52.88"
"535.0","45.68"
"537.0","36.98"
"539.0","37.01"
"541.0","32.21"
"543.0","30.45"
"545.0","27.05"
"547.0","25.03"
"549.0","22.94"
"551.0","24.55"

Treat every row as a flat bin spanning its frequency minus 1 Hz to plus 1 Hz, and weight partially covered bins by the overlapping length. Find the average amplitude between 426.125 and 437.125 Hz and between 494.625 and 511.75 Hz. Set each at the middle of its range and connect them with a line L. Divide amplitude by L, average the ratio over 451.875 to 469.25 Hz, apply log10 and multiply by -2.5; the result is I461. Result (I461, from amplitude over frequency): 0.11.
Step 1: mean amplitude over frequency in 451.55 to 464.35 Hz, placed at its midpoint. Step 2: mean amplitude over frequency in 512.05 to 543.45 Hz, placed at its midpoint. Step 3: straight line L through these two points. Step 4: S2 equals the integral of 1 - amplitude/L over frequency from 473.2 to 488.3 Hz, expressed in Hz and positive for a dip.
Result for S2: -1.9 Hz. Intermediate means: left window 46.1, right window 46.1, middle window 51.8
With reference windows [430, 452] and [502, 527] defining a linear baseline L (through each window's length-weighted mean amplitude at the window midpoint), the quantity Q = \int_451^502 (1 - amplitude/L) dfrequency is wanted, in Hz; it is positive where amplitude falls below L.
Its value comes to 2.0 Hz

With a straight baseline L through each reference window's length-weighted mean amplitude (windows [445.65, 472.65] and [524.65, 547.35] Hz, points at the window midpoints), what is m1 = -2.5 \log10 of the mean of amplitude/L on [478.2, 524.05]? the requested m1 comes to -0.123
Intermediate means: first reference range 49.5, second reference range 41.5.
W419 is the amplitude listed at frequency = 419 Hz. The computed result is 55.34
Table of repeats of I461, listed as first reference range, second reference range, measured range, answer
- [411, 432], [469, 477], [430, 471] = 0.03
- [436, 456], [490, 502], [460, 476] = 0.10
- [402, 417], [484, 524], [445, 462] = 0.01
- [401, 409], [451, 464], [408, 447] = -0.14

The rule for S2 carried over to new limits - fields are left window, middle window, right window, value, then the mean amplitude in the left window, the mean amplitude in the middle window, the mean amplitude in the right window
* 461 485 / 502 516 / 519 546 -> -1.0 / 50.1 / 49.7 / 43.9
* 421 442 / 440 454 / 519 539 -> -0.7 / 54.1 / 55.9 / 48.5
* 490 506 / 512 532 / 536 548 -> -4.6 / 51.9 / 49.8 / 31.5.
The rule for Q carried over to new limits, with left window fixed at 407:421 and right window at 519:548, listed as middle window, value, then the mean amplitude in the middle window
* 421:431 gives -0.31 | 53.7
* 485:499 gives -2.09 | 53.2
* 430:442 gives -0.67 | 54.1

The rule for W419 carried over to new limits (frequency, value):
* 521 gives 48.82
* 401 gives 46.55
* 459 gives 45.73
